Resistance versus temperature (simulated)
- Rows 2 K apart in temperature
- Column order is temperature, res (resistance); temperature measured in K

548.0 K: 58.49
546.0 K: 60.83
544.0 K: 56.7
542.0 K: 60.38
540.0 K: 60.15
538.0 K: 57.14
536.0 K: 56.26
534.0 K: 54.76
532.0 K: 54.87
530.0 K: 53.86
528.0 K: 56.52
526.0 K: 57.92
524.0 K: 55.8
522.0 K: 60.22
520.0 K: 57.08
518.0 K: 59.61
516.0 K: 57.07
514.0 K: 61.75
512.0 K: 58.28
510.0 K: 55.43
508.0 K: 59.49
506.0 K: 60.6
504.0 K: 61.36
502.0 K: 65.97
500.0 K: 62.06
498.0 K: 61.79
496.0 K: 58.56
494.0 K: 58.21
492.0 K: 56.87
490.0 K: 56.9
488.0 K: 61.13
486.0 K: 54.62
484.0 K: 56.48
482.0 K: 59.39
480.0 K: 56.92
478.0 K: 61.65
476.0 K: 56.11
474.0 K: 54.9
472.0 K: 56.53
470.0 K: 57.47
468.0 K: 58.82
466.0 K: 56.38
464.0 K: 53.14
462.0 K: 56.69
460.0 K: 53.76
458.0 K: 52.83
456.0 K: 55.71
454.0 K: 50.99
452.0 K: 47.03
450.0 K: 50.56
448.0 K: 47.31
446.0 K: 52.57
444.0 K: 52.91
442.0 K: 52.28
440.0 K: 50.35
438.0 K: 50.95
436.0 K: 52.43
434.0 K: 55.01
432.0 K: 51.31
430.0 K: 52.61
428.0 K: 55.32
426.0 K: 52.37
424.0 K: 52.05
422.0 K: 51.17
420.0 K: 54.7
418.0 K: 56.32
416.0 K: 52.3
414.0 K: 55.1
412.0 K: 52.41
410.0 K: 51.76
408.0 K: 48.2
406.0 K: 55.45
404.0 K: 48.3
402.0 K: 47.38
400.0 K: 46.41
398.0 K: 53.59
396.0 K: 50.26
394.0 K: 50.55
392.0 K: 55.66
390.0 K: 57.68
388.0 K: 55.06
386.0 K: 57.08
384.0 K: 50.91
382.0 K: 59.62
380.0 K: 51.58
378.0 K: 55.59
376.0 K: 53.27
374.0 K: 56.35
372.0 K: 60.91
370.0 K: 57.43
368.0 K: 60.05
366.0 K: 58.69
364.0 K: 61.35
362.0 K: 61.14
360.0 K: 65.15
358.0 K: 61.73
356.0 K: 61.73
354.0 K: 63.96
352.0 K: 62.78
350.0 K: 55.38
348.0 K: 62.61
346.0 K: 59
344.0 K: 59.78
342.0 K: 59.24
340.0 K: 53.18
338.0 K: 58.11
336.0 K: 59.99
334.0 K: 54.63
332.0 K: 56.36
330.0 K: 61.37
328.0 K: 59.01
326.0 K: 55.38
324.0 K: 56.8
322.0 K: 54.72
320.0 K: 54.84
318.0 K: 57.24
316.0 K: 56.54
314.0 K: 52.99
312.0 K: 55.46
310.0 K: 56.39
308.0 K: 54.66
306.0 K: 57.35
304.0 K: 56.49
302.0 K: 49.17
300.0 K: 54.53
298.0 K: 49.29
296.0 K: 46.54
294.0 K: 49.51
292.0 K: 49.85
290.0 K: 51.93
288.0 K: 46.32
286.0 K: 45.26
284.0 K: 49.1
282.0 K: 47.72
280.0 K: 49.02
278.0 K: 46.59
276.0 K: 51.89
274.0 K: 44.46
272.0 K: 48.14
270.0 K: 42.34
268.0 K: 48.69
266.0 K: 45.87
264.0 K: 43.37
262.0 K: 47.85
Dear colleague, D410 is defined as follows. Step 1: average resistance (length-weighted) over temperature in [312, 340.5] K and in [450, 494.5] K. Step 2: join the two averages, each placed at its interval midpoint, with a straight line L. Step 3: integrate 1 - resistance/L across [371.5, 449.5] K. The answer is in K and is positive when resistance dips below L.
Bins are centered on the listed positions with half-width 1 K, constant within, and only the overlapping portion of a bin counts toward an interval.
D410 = 4.5 K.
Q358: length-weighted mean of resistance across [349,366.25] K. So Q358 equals 61.4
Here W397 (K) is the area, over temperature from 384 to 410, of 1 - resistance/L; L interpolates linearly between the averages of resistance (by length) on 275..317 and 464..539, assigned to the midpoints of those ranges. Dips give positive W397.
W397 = 1.2 K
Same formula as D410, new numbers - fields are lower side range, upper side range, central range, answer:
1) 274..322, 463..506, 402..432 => 1.8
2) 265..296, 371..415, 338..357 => -3.2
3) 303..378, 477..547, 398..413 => 2.1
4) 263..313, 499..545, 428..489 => 1.9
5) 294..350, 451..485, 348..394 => -2.0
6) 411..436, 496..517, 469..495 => 0.3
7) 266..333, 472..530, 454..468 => 0.6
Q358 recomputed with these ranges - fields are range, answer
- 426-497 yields 54.7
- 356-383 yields 58.8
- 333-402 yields 57.2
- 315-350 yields 57.5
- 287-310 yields 51.6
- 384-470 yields 52.7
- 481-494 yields 57.6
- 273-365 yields 55.1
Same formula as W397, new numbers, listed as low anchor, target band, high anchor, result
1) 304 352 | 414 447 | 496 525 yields 3.2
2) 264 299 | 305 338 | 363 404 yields -4.0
